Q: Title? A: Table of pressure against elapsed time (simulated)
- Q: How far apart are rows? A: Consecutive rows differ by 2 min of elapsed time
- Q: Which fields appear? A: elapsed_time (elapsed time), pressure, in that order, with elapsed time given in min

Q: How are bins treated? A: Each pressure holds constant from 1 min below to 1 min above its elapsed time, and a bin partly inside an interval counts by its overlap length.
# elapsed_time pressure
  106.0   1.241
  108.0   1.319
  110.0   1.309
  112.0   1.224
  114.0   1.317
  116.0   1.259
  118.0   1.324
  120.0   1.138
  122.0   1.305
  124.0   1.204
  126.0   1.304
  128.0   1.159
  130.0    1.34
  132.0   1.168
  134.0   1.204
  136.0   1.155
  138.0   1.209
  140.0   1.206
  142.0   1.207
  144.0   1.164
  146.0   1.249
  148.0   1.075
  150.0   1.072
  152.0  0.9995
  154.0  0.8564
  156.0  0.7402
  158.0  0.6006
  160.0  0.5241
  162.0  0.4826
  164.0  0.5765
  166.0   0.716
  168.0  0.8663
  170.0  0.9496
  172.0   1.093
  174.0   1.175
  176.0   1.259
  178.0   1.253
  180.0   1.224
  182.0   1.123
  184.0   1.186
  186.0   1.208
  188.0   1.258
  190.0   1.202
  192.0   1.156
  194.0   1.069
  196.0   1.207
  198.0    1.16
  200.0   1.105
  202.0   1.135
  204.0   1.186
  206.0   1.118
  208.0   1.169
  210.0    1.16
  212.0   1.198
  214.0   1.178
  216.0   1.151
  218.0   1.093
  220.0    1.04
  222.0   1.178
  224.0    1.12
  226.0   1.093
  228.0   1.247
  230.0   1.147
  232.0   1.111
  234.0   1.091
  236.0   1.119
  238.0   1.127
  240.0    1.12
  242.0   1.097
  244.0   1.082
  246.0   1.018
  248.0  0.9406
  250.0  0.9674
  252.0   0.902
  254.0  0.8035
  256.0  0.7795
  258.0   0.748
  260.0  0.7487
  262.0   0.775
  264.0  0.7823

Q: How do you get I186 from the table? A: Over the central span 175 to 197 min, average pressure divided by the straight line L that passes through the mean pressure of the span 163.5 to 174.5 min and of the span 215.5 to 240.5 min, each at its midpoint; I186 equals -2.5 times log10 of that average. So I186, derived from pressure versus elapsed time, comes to -0.24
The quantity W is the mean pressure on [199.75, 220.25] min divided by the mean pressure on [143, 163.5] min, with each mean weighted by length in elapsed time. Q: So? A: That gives 1.32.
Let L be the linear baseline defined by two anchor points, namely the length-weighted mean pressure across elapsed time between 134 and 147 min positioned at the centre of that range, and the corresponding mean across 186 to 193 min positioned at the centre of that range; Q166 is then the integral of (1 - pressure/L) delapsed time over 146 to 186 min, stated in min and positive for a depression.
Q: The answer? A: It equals 8.4 min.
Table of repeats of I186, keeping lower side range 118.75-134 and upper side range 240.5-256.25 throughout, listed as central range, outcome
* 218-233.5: -0.12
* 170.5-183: -0.06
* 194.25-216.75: -0.10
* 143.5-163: 0.33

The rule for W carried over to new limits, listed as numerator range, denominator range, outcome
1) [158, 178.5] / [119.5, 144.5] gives 0.71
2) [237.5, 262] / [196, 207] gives 0.81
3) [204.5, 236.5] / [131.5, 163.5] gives 1.16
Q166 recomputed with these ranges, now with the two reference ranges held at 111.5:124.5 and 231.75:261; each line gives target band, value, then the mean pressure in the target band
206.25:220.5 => -1.3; 1.14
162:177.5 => 2.9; 0.928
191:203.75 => -0.7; 1.14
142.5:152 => 0.5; 1.13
